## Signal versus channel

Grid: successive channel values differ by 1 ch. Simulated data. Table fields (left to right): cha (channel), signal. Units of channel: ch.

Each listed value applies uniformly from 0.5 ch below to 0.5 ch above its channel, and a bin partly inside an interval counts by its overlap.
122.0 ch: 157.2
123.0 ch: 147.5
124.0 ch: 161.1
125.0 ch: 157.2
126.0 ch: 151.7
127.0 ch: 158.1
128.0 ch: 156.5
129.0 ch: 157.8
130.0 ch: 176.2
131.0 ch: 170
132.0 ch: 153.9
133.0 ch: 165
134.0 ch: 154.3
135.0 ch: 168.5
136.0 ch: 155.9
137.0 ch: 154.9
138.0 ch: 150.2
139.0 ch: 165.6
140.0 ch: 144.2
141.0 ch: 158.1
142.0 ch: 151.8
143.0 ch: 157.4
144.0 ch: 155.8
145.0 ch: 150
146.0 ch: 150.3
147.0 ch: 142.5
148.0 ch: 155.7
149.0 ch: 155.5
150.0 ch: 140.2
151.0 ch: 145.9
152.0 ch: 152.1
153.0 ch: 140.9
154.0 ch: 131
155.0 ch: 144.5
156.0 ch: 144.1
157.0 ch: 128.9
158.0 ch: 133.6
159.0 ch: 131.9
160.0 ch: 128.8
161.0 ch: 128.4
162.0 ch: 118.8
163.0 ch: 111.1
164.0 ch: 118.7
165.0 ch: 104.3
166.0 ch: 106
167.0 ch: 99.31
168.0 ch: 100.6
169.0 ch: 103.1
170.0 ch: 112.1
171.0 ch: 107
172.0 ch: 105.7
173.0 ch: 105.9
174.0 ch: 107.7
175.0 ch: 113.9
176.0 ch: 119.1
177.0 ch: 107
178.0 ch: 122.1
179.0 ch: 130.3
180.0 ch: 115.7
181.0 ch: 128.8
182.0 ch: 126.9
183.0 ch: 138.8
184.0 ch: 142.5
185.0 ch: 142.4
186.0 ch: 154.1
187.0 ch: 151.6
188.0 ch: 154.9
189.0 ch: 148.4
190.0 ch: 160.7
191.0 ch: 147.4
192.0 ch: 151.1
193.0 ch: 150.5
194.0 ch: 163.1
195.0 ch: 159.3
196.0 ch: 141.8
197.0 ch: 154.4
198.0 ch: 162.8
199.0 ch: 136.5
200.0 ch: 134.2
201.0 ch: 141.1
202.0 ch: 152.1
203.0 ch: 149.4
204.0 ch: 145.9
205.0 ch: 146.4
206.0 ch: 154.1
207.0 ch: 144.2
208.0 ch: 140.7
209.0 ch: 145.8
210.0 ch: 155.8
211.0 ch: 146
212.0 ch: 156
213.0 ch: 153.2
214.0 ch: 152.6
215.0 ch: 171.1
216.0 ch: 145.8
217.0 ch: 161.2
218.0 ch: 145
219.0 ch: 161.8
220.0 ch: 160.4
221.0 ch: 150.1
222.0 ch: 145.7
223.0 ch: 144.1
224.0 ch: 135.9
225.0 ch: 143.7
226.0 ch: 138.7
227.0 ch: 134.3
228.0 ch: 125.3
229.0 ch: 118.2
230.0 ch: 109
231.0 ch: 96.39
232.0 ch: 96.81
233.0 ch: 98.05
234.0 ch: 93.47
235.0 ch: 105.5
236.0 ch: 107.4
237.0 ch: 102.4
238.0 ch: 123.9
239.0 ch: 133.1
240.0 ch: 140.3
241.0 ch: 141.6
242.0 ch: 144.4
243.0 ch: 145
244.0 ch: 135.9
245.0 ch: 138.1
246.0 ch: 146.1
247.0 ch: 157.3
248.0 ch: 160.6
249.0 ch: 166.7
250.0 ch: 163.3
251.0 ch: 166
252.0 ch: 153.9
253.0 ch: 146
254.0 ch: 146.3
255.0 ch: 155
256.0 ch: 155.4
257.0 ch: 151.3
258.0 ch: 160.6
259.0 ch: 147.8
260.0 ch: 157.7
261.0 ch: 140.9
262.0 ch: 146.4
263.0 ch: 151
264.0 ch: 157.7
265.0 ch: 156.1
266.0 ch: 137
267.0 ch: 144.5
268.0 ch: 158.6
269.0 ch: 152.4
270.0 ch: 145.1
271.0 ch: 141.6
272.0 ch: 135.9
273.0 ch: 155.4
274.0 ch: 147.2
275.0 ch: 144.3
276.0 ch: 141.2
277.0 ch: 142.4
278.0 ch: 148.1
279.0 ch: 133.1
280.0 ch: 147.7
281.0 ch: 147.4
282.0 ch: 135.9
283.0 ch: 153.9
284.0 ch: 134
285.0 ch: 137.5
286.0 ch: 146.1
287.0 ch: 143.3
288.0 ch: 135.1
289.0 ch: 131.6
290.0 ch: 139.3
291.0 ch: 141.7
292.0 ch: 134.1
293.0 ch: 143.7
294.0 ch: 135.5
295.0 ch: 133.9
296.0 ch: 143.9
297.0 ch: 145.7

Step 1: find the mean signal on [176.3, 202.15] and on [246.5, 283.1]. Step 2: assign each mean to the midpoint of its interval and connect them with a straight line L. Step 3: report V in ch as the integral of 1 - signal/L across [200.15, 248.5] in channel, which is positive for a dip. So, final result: 2.6 ch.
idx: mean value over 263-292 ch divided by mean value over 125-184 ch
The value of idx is 1.05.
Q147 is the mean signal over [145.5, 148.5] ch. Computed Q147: 150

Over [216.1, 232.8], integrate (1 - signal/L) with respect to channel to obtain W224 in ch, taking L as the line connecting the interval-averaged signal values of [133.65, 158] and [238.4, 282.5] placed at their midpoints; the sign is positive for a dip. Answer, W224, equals 1.53 ch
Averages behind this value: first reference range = 150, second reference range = 148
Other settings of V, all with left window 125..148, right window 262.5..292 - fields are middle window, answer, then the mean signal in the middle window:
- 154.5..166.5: 2.3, 125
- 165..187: 4.9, 119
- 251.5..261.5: -0.4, 151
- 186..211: 0.2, 150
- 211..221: -0.4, 156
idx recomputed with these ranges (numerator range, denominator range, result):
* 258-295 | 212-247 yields 1.07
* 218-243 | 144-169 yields 0.97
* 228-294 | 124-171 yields 0.99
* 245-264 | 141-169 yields 1.14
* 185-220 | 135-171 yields 1.11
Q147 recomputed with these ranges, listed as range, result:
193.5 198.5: 156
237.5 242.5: 137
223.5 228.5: 136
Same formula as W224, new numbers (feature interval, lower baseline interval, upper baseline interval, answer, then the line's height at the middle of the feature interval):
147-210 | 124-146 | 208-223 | 8.2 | 155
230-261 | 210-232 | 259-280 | 1.5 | 144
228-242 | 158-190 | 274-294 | 2.0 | 133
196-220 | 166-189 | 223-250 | -4.6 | 126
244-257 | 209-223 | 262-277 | -0.4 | 150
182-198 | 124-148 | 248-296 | 0.3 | 153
